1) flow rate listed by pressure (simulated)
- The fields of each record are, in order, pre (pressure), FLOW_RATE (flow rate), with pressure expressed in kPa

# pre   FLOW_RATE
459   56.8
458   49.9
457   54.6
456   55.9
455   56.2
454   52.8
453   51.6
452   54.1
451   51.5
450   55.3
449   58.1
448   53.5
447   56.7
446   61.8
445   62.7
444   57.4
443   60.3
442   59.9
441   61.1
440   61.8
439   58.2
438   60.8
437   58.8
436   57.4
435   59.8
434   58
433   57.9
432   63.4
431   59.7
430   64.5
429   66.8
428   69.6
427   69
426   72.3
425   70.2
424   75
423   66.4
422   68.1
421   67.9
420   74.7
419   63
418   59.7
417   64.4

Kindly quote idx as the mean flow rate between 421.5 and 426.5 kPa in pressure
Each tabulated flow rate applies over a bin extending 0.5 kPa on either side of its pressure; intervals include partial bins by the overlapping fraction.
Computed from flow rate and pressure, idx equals 70.4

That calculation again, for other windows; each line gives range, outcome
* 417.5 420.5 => 65.8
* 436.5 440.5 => 59.9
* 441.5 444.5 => 59.2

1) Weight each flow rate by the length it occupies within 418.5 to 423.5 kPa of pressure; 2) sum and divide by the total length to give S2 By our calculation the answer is 68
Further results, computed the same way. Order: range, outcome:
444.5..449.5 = 58.6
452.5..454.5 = 52.2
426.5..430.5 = 67.5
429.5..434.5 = 60.7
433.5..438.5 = 59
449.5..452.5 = 53.6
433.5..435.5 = 58.9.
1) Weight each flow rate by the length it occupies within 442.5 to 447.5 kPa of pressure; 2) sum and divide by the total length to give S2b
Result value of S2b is 59.8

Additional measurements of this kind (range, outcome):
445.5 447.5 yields 59.2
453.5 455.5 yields 54.5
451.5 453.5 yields 52.9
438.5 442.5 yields 60.2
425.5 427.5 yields 70.7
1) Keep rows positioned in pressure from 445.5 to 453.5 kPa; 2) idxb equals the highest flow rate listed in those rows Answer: 61.8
